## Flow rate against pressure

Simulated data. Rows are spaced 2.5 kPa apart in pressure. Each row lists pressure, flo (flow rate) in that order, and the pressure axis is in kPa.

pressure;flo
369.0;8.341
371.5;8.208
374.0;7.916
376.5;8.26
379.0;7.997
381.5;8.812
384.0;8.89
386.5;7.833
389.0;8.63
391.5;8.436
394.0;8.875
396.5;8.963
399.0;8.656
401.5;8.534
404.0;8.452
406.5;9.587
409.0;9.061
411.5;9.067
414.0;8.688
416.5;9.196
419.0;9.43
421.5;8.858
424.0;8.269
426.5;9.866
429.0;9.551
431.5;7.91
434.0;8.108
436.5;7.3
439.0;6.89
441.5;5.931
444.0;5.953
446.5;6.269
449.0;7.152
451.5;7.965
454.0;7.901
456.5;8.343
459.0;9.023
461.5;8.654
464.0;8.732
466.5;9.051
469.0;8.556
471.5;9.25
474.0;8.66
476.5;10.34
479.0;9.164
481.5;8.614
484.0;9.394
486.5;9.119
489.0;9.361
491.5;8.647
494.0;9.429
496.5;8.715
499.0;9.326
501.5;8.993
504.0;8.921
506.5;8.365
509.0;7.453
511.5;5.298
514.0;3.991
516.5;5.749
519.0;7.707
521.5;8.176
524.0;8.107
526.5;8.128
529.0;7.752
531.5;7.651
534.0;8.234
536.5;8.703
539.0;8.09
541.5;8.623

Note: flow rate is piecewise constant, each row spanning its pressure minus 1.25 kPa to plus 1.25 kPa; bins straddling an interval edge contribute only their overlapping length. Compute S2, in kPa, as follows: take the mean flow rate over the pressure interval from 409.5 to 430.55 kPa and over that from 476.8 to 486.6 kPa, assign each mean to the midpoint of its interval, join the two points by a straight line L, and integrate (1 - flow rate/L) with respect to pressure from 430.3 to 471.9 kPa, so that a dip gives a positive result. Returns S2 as 6.1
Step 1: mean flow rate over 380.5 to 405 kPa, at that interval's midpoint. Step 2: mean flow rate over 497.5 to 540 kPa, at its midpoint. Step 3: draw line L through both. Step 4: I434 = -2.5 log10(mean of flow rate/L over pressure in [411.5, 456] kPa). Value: 0.04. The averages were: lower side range 8.61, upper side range 7.69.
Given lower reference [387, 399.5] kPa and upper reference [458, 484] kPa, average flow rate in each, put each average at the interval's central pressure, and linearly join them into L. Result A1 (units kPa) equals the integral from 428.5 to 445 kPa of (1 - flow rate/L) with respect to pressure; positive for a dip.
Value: 2.91 kPa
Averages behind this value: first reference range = 8.66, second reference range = 9.02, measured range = 7.3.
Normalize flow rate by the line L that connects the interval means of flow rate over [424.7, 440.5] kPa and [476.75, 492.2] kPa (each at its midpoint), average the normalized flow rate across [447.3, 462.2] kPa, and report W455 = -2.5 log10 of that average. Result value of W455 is 0.07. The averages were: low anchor 8.23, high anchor 9.15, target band 8.1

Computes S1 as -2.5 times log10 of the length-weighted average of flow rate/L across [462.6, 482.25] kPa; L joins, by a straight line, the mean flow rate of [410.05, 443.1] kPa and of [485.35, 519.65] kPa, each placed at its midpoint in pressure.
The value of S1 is -0.12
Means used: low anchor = 8.37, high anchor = 7.93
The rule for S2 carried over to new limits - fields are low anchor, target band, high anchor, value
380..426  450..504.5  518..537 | -3.70 kPa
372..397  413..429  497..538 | -1.68 kPa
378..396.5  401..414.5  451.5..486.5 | -0.49 kPa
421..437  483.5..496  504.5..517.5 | -4.02 kPa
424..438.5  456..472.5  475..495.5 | 0.21 kPa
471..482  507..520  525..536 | 3.49 kPa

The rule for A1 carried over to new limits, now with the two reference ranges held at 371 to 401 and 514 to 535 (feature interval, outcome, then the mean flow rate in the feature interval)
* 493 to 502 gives -1.7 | 9.12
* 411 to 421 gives -1.0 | 9.08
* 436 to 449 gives 2.5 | 6.49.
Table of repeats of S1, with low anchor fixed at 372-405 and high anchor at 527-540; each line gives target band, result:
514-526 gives 0.14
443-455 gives 0.18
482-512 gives -0.06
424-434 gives -0.06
